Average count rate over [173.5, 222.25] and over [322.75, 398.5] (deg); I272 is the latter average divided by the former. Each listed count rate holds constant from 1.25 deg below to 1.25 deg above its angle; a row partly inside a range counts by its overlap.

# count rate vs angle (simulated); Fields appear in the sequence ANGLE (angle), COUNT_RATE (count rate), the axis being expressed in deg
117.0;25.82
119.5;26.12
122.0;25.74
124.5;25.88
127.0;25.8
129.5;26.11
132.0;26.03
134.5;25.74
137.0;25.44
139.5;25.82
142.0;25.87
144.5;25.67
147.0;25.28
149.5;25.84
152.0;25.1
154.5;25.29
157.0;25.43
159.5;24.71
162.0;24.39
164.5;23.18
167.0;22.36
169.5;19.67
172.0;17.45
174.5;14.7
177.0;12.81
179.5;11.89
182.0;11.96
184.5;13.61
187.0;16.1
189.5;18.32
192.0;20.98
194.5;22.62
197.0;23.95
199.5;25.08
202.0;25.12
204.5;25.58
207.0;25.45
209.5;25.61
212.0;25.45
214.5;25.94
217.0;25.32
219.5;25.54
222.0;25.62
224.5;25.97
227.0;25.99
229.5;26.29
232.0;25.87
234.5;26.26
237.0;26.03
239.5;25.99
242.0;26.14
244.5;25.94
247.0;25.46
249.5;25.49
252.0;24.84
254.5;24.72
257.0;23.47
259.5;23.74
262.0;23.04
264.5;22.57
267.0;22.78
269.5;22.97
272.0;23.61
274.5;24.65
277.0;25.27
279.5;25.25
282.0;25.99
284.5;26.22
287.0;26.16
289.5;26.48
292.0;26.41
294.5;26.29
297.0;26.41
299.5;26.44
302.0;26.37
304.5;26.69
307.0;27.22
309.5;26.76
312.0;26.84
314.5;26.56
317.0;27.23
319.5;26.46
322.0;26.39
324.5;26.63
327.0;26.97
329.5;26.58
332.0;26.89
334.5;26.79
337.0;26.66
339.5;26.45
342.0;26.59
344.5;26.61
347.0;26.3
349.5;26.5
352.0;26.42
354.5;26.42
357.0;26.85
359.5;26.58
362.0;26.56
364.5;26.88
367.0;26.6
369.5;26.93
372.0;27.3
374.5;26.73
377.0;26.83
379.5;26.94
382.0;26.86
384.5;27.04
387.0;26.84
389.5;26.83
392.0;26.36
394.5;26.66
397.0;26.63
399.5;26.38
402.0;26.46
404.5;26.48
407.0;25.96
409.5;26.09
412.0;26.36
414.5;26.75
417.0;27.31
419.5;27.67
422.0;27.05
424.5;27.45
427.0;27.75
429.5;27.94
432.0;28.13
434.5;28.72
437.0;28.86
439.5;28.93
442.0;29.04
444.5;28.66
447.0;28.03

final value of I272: 1.27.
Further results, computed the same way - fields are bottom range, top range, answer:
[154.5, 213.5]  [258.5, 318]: 1.22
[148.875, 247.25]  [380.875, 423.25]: 1.17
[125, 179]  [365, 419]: 1.14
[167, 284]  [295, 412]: 1.16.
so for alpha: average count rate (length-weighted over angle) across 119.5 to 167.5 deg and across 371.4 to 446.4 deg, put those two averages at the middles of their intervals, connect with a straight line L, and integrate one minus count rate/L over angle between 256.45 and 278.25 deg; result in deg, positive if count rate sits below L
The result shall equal 2.2 deg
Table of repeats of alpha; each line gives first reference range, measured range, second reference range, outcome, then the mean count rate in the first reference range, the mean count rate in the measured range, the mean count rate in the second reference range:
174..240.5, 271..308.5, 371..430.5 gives -2.6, 22.4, 26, 26.9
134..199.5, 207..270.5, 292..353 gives -3.6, 21.3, 25.1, 26.6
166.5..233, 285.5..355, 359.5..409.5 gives -4.7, 21.7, 26.6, 26.7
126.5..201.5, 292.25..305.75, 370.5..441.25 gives -0.9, 21.9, 26.4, 27.1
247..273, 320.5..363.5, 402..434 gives -1.8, 23.8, 26.6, 27.1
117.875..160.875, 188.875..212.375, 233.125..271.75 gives 1.1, 25.6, 23.9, 24.6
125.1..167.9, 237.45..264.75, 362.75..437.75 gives 1.2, 25.2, 24.8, 27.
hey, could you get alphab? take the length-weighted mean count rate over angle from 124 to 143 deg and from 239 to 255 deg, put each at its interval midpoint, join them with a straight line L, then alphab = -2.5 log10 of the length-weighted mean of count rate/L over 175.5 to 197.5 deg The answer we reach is 0.471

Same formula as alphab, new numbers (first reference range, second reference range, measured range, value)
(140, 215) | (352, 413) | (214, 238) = -0.129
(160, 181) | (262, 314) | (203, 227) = -0.209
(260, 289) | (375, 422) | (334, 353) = -0.035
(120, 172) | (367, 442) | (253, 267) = 0.104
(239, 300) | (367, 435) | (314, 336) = -0.037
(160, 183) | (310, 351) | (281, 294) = -0.085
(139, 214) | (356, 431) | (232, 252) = -0.110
